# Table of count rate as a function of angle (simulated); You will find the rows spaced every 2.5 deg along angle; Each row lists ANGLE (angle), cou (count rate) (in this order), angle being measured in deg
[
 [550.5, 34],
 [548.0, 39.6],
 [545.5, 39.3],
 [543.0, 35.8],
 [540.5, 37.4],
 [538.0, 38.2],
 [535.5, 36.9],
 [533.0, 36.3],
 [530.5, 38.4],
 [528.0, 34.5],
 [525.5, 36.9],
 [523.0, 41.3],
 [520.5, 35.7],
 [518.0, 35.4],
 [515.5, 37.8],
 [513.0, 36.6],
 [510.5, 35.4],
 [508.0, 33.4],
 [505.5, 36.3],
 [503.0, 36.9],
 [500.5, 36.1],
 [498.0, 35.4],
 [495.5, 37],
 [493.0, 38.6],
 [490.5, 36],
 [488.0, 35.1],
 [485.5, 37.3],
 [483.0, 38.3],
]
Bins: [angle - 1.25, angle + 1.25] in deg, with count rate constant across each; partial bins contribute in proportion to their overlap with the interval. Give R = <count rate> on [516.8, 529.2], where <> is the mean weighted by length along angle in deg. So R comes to 36.8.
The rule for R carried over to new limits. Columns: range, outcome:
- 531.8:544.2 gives 36.9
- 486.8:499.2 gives 36.4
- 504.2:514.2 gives 35.4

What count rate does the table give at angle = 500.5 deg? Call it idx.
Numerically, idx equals 36.1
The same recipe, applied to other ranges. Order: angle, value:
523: 41.3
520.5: 35.7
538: 38.2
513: 36.6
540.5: 37.4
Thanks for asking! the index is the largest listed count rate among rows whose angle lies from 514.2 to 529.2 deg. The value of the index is 41.3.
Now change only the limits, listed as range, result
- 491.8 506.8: 38.6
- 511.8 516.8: 37.8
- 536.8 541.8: 38.2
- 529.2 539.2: 38.4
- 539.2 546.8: 39.3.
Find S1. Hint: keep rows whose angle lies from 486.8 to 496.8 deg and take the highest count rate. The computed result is 38.6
